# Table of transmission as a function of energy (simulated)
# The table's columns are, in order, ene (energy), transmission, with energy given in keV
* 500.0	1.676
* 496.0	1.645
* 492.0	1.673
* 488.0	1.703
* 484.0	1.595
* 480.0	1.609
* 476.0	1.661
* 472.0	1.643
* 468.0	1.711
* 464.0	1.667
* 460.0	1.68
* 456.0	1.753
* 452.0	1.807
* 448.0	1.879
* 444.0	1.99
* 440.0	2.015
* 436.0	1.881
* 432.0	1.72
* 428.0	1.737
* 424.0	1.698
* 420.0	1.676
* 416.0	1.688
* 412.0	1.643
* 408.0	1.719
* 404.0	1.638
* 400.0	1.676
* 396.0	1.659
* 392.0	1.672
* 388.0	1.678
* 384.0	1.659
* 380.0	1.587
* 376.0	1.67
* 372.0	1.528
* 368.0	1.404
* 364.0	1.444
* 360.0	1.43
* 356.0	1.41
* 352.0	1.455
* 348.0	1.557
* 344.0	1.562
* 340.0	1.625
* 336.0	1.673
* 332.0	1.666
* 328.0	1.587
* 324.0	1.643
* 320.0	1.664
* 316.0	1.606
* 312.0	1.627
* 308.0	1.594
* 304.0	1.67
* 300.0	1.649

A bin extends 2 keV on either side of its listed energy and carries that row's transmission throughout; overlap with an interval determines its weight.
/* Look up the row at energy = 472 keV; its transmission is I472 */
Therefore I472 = 1.643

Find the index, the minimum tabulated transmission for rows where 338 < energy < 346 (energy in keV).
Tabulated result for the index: 1.562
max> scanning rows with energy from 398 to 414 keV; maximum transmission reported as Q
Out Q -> 1.719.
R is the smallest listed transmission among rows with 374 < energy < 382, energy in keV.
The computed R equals 1.587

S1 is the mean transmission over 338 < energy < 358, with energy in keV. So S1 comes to 1.52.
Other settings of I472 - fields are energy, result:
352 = 1.455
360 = 1.43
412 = 1.643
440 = 2.015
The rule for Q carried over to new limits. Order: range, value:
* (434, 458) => 2.015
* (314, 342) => 1.673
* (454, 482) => 1.753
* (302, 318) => 1.67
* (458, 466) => 1.68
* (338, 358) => 1.625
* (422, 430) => 1.737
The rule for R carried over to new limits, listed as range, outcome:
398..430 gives 1.638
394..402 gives 1.659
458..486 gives 1.595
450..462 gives 1.68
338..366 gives 1.41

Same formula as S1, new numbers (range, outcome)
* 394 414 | 1.67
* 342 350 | 1.56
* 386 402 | 1.67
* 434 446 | 1.96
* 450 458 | 1.78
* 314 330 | 1.62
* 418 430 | 1.7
